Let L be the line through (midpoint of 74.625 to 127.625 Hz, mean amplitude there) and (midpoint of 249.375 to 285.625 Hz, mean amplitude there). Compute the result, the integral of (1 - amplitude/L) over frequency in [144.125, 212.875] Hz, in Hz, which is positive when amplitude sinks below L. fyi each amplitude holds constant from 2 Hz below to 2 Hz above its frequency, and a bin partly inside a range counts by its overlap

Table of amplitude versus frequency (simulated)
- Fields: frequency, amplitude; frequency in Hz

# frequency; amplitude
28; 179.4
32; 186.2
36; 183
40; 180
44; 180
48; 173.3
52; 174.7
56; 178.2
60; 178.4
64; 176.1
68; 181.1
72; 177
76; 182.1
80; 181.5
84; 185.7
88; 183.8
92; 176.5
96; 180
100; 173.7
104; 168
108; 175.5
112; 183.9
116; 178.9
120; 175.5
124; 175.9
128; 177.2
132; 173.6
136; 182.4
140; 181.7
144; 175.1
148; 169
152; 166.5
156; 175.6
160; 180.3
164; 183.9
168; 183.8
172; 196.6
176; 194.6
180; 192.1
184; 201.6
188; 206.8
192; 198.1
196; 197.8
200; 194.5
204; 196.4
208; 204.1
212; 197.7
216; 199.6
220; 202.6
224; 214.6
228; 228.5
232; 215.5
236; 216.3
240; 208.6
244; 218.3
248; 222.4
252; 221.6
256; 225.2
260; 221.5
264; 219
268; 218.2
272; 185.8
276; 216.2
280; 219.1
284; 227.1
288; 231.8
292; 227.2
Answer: 2.3 Hz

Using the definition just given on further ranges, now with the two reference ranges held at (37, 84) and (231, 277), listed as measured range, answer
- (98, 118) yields 1.3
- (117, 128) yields 0.8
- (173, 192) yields 0.3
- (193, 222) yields 1.1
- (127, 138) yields 0.8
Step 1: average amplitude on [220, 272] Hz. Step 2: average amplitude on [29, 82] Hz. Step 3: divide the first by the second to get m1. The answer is 1.2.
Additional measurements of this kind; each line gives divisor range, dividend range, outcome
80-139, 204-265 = 1.20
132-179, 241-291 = 1.21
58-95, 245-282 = 1.20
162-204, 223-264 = 1.12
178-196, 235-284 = 1.09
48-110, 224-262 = 1.23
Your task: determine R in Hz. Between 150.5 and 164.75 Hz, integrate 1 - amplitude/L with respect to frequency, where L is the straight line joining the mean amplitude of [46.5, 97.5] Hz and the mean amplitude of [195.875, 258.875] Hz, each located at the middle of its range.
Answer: 1.5 Hz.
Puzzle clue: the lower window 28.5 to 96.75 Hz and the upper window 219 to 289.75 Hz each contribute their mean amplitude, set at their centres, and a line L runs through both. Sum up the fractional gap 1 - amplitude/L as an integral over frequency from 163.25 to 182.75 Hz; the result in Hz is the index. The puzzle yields 1.0 Hz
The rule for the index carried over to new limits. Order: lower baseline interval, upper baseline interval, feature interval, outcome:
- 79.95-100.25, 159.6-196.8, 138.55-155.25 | 1.4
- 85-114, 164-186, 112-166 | 2.5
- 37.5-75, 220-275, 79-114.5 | 1.4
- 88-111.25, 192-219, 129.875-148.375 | 0.7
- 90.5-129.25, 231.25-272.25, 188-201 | 0.1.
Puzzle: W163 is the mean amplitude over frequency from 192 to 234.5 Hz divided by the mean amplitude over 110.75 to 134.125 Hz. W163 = 1.2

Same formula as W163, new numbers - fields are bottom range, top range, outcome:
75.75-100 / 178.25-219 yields 1.10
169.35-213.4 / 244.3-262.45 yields 1.12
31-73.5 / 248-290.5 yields 1.22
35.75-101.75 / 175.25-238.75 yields 1.14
